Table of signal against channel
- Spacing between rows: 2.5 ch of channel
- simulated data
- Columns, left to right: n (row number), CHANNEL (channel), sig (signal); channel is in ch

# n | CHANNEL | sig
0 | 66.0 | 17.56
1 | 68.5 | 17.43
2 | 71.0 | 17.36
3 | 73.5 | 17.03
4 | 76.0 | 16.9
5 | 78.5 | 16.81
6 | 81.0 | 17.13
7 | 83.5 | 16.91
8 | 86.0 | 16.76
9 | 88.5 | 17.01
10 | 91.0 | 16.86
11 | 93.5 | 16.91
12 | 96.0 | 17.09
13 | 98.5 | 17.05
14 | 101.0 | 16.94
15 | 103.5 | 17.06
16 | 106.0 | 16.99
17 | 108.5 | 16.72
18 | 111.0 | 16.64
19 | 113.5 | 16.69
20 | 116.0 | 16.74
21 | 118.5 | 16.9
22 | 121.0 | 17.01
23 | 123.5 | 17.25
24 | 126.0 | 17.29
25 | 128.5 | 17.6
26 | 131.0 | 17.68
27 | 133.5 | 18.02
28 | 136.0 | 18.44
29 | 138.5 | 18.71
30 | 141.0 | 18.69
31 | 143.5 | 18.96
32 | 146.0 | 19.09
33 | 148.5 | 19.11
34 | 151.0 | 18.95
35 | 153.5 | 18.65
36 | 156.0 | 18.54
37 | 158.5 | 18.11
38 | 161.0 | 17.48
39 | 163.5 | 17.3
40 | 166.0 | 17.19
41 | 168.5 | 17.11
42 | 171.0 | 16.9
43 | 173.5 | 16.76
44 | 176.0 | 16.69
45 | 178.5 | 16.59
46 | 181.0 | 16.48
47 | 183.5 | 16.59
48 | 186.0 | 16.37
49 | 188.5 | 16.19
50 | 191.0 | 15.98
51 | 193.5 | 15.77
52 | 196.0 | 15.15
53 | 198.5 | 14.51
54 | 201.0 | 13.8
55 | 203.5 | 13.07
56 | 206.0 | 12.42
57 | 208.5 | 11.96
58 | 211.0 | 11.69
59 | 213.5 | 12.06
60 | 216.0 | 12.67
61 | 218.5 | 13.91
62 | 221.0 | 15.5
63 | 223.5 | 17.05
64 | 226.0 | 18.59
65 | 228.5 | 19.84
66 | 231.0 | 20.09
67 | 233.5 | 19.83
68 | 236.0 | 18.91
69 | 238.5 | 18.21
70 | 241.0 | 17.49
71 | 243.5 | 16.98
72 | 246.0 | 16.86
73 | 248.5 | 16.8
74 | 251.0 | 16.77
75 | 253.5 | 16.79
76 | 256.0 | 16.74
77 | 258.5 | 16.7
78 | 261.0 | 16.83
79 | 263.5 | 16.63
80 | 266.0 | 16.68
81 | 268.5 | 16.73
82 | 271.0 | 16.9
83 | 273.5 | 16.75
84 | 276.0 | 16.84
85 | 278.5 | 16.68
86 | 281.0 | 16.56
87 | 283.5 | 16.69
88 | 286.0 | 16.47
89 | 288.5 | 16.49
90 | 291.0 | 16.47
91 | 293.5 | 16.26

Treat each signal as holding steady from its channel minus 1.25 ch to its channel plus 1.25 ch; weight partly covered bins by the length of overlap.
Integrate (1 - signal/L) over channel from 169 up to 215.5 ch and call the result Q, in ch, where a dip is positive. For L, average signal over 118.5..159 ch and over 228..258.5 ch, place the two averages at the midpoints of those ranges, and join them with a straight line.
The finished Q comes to 7.97 ch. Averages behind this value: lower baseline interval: 18.2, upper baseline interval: 17.8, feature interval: 14.9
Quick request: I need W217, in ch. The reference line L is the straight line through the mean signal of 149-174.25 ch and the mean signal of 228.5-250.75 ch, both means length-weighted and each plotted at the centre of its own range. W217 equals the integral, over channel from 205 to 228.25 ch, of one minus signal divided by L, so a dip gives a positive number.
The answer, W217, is 4.90 ch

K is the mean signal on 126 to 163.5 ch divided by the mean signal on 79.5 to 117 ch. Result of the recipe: 1.09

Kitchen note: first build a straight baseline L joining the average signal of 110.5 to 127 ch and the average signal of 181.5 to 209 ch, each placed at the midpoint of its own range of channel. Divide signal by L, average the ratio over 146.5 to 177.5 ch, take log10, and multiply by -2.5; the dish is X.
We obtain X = -0.13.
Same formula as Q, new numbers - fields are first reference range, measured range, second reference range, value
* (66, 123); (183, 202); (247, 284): 1.48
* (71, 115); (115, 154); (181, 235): -4.03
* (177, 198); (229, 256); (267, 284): -2.27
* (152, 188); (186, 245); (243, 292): 4.23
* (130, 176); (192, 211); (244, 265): 4.08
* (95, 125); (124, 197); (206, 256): -3.44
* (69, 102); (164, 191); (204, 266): -0.20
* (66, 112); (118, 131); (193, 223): -1.06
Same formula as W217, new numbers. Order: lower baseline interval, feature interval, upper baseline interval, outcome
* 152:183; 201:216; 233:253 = 4.35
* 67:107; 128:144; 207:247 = -1.46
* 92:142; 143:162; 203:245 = -1.97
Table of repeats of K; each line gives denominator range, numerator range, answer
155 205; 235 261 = 1.05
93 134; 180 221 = 0.84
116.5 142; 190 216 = 0.77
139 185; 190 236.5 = 0.87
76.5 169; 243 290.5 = 0.95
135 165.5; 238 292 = 0.91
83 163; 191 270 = 0.91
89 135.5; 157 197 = 0.98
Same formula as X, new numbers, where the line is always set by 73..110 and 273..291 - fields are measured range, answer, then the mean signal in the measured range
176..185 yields 0.01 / 16.6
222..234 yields -0.14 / 19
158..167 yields -0.04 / 17.5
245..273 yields -0.01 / 16.8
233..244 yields -0.10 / 18.3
